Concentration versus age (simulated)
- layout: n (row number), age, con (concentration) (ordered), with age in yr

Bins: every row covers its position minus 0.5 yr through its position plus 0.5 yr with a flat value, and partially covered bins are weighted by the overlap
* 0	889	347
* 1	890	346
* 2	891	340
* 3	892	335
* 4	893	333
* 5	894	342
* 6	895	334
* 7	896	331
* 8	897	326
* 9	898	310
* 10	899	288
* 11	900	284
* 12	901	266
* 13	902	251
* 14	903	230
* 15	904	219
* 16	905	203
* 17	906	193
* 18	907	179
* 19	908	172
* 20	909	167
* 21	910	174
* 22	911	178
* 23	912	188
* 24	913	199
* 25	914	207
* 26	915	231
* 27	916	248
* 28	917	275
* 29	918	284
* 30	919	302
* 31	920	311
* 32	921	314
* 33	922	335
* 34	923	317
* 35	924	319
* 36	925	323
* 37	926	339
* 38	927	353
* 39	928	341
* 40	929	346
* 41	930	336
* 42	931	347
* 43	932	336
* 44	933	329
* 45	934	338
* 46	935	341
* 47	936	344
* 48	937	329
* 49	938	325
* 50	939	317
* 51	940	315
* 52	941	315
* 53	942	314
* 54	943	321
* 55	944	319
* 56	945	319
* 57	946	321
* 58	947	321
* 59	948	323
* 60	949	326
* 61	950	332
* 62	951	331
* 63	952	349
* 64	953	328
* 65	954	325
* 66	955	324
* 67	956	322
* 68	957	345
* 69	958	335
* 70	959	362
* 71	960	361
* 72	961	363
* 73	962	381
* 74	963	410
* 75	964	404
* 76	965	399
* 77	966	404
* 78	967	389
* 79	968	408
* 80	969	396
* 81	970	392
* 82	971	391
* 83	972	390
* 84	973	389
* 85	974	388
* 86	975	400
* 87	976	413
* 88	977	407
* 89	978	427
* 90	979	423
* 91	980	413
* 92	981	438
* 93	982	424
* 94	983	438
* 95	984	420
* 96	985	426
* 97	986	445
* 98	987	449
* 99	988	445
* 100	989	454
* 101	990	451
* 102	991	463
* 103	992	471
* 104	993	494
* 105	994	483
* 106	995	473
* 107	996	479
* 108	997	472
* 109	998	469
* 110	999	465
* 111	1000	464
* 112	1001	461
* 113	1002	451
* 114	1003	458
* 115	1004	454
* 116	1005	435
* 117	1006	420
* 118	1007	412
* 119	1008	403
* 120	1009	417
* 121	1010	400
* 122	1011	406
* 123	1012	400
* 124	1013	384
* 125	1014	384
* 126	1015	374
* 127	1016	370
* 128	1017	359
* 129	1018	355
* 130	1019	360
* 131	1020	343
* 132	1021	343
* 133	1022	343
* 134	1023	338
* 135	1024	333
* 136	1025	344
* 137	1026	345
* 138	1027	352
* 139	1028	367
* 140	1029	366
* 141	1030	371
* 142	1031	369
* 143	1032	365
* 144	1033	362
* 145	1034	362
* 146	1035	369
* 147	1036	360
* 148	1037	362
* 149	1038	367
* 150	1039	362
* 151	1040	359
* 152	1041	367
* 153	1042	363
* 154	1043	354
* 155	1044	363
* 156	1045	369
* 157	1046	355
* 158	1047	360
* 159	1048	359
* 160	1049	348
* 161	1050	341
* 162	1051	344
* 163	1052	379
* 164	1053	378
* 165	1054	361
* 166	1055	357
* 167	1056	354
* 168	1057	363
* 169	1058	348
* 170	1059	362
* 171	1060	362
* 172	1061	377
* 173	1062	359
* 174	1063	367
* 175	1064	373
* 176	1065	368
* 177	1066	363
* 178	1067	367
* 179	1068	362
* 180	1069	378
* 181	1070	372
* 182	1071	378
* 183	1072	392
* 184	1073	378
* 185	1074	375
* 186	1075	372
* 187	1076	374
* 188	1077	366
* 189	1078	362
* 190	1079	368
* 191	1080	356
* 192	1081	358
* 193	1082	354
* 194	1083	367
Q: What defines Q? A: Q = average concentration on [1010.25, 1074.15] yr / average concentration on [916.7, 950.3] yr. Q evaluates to 1.1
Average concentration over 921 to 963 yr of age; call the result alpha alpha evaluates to 334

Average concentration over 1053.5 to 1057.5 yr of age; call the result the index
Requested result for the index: 359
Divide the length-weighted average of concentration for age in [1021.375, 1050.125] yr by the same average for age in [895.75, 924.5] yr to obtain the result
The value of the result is 1.43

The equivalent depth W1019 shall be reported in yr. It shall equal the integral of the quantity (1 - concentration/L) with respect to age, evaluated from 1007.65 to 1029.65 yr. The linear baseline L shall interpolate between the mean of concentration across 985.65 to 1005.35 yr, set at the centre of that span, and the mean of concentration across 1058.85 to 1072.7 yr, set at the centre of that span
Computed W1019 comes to 3.3 yr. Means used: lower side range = 462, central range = 367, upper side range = 370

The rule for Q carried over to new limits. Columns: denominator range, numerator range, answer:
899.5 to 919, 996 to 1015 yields 1.95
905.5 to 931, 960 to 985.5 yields 1.52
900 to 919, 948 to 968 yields 1.64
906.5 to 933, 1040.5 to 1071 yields 1.32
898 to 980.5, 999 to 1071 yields 1.17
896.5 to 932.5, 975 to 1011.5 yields 1.64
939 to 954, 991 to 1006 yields 1.44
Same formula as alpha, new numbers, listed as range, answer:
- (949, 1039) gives 396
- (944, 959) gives 329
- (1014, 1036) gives 357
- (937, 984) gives 366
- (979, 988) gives 432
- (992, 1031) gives 404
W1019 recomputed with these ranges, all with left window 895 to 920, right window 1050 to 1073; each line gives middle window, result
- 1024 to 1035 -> -0.62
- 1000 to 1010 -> -3.56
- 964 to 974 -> -3.59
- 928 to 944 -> -4.00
